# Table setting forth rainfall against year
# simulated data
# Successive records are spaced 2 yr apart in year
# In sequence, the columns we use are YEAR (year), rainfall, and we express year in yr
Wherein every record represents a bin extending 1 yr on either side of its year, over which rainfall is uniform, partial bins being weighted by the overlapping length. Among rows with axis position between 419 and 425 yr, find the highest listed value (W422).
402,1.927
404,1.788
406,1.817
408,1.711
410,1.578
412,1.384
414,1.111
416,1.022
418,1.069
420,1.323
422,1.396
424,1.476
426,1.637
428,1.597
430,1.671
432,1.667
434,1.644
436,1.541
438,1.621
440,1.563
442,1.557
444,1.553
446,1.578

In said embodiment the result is 1.476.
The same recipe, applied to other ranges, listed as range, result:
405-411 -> 1.817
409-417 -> 1.578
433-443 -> 1.644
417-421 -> 1.323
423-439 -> 1.671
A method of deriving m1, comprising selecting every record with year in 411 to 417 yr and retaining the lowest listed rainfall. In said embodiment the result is 1.022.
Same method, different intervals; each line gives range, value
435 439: 1.541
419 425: 1.323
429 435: 1.644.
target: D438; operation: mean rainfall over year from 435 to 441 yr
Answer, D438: 1.57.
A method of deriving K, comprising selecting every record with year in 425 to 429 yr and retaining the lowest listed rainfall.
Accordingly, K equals 1.597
